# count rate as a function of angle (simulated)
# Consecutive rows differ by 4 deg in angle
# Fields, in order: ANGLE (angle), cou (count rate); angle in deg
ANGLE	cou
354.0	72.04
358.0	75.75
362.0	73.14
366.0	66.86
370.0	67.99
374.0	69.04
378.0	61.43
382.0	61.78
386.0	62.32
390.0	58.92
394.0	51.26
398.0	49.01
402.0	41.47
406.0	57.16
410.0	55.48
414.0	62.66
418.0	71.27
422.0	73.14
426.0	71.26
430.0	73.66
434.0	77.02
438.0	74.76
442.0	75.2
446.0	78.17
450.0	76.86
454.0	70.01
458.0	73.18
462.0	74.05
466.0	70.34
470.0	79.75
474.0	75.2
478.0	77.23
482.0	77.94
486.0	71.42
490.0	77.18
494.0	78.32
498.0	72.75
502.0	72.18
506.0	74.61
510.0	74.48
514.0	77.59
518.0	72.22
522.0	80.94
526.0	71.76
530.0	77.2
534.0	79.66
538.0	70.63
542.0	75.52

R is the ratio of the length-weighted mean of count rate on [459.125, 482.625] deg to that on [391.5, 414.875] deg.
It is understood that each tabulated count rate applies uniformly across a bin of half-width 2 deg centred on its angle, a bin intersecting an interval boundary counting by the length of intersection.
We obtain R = 1.4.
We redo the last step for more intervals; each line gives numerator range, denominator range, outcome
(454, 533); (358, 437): 1.18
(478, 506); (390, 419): 1.36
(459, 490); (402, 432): 1.16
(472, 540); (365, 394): 1.20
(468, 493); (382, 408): 1.42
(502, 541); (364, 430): 1.22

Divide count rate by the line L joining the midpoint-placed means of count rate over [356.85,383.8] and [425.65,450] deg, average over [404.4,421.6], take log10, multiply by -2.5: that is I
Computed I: 0.16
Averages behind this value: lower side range 67.8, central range 62.8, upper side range 75.4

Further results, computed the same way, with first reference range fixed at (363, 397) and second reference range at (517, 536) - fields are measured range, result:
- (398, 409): 0.28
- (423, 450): -0.11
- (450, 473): -0.05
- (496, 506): 0.02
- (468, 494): -0.06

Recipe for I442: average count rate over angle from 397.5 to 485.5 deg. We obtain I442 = 70.1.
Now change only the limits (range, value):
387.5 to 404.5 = 50.7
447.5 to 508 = 74.8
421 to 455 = 74.6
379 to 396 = 58.7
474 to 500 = 75.8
